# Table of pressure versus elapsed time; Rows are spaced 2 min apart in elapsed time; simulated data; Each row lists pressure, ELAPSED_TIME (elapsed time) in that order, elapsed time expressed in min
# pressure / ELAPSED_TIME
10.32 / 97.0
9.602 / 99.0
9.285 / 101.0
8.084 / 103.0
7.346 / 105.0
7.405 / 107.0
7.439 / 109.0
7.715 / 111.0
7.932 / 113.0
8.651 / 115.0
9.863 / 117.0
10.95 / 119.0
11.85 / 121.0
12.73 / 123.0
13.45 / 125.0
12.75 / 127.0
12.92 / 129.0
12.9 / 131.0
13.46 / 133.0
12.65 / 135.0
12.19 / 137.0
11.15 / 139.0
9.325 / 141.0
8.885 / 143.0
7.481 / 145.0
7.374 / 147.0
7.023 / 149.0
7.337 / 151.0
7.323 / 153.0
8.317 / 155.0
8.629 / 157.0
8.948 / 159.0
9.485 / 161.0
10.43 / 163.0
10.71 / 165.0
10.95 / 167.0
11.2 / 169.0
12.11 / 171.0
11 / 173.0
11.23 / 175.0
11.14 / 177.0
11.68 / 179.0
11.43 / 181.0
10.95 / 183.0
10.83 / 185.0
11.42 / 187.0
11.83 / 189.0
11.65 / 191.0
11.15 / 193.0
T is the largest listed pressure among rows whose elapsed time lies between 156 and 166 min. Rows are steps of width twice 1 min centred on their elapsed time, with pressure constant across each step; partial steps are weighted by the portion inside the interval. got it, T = 10.71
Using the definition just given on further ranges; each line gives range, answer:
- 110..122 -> 11.85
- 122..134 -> 13.46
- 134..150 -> 12.65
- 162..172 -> 12.11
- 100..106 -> 9.285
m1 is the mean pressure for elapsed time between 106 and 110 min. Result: 7.42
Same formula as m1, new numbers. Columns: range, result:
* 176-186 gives 11.2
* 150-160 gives 8.11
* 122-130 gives 13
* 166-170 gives 11.1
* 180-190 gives 11.3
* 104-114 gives 7.57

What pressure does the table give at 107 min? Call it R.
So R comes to 7.405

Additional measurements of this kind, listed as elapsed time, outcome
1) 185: 10.83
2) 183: 10.95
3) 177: 11.14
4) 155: 8.317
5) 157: 8.629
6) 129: 12.92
